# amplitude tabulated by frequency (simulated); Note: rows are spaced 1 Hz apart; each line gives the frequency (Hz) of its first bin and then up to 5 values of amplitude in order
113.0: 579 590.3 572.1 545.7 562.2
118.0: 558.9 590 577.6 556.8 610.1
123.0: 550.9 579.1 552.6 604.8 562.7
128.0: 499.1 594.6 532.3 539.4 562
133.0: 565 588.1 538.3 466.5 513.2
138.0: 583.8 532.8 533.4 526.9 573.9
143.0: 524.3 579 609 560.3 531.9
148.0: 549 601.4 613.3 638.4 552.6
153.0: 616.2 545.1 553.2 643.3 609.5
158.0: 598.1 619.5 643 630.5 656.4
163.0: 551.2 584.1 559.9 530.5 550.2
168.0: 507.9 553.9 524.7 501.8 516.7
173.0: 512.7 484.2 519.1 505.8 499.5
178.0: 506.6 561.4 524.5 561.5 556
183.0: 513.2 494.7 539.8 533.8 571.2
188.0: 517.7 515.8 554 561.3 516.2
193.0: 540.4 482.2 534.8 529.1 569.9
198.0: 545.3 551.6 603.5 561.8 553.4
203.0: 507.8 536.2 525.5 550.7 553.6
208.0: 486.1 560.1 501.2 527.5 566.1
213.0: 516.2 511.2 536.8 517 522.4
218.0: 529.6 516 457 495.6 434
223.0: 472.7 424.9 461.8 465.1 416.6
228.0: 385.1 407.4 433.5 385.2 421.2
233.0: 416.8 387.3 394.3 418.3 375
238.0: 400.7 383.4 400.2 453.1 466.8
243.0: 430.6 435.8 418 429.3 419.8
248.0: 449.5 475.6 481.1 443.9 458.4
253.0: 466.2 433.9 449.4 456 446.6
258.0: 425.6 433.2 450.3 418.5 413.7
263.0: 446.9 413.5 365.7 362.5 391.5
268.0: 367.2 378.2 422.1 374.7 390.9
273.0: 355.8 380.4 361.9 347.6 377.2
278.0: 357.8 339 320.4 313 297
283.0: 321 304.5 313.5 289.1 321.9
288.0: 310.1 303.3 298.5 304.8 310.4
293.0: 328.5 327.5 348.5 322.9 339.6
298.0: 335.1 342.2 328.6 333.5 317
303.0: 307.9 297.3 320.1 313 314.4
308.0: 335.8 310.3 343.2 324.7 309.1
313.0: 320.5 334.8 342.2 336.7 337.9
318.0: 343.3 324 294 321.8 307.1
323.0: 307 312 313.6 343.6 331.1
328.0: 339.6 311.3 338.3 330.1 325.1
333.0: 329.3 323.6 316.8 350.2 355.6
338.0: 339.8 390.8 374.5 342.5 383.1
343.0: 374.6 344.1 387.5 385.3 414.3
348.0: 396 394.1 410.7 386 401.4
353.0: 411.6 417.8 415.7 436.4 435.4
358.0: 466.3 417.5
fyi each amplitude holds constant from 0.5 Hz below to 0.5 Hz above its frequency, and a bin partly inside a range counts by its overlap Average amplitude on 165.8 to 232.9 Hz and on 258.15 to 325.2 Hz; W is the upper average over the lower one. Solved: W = 0.67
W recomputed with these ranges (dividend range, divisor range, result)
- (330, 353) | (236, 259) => 0.84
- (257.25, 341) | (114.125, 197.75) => 0.62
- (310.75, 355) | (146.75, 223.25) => 0.64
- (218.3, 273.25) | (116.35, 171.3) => 0.75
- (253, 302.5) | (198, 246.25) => 0.76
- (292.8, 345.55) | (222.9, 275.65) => 0.79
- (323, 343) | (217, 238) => 0.78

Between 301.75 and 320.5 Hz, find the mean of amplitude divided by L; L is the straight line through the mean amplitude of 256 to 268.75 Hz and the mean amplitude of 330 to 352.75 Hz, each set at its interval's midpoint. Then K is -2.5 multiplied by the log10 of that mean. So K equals 0.19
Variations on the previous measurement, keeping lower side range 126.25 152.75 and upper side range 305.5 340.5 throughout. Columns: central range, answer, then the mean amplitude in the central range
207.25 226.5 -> -0.09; 501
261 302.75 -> 0.10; 346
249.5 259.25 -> -0.09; 450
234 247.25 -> 0.04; 416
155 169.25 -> -0.11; 588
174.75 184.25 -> -0.04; 525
